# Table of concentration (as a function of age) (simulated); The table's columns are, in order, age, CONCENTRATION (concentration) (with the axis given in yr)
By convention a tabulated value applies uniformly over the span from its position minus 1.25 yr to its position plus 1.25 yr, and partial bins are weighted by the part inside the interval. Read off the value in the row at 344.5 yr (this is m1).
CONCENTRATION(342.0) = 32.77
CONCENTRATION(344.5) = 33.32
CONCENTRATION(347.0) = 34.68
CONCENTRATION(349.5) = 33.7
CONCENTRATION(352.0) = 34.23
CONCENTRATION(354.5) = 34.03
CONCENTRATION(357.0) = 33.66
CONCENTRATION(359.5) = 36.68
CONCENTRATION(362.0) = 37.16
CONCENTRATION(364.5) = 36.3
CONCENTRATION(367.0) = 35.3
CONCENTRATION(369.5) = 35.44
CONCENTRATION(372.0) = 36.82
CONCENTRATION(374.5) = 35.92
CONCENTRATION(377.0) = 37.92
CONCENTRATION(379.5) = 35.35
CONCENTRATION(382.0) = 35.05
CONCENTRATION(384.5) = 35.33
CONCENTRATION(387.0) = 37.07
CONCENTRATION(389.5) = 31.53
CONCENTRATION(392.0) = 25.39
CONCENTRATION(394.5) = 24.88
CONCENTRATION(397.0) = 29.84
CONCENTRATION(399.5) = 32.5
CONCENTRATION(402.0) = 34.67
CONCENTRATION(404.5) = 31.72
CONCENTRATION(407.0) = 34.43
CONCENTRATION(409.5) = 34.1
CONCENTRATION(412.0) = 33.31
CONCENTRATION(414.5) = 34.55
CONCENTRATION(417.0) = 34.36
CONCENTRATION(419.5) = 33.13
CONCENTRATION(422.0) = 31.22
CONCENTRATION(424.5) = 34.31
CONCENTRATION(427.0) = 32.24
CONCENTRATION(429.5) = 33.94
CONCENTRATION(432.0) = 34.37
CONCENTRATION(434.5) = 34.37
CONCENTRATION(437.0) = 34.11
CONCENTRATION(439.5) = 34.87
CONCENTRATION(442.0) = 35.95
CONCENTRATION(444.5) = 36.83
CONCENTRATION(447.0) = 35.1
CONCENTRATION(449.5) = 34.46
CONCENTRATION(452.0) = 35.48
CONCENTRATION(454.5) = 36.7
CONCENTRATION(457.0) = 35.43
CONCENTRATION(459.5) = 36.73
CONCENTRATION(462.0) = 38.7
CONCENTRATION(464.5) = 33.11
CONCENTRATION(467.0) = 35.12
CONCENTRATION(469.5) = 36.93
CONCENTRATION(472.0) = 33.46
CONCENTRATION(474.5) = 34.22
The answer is 33.32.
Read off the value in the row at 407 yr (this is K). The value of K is 34.43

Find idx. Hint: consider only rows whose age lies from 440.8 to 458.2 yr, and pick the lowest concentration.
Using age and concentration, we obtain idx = 34.46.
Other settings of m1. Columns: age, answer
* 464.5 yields 33.11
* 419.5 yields 33.13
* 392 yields 25.39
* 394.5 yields 24.88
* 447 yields 35.1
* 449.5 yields 34.46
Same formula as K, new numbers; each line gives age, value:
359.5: 36.68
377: 37.92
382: 35.05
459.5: 36.73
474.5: 34.22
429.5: 33.94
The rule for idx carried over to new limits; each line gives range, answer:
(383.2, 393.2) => 25.39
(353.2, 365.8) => 33.66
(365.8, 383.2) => 35.05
